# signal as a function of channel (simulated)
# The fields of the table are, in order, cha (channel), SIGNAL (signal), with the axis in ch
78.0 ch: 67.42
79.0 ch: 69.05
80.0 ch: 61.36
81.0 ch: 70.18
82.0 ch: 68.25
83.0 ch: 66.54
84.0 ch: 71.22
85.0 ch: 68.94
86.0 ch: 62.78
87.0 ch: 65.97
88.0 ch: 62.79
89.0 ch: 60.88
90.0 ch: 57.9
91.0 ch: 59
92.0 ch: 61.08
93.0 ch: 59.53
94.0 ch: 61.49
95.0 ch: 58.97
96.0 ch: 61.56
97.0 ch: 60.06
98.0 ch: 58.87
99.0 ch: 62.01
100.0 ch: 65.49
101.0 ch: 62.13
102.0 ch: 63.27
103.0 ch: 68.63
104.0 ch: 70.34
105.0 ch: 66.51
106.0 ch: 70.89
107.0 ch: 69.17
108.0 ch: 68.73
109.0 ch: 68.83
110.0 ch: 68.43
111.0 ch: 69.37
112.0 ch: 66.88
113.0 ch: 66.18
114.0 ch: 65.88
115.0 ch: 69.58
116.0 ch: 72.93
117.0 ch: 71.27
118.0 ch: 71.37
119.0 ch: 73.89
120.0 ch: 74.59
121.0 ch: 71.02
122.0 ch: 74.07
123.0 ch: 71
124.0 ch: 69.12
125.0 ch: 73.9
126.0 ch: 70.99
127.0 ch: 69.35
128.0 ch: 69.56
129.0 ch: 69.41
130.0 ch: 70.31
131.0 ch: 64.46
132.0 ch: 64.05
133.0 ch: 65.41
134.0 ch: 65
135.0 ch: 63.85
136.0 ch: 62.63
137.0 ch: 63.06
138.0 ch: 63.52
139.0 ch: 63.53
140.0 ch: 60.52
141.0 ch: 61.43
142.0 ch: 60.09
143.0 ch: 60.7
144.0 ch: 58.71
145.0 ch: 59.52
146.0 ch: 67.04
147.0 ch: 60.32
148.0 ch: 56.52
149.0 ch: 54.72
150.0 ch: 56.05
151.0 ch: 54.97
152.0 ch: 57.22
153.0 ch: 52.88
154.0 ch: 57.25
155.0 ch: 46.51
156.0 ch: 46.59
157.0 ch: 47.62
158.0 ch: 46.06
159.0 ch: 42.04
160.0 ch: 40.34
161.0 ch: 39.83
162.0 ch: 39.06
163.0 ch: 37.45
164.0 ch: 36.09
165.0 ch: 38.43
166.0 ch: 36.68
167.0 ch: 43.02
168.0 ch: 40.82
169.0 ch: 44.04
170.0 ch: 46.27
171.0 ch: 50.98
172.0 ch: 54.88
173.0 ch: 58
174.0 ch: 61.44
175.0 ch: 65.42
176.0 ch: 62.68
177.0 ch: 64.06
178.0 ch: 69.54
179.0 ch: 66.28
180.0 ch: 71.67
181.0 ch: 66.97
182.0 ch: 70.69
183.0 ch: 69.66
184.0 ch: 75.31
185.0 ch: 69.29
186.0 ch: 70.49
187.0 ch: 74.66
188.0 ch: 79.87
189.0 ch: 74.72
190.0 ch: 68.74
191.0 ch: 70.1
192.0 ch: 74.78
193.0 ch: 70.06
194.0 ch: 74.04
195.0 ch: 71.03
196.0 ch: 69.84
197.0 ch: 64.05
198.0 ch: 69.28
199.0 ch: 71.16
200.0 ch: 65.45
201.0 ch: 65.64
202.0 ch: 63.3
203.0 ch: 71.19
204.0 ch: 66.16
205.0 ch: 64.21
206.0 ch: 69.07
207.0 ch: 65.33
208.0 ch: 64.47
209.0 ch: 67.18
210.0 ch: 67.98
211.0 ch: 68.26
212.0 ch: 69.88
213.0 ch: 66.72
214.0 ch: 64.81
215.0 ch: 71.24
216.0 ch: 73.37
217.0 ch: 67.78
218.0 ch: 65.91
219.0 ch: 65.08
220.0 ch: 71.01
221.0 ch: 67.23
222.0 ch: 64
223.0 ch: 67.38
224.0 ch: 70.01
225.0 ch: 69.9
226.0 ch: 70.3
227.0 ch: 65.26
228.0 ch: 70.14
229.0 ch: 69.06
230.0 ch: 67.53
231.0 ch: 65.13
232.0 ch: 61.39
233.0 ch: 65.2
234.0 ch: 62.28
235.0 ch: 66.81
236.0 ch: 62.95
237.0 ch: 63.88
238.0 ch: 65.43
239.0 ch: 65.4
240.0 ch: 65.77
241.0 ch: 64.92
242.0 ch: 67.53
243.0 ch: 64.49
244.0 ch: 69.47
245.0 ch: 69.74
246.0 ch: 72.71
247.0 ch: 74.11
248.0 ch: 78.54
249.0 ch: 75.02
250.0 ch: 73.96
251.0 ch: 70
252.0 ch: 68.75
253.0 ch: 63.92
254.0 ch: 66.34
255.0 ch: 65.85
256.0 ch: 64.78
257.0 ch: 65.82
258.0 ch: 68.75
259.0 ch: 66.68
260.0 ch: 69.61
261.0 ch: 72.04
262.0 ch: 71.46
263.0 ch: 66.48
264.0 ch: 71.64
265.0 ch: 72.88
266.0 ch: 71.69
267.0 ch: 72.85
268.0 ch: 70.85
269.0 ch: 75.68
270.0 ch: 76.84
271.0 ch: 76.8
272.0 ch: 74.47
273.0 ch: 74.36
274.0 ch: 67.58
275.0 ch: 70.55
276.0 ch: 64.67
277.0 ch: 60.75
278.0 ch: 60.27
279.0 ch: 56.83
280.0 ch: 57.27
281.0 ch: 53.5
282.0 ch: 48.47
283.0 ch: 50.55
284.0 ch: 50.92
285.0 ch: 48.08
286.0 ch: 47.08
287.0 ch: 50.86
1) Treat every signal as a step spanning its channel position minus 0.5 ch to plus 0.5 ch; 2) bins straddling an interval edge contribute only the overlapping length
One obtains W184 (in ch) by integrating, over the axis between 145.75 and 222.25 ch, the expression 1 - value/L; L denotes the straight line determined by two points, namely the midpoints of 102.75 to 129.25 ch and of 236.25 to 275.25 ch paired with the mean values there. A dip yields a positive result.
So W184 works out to 9.6 ch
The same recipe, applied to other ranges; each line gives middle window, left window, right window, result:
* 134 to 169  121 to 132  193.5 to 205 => 8.63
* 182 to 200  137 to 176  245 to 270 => -4.03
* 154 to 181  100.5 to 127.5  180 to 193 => 7.99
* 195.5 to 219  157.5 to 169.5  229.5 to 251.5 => -4.87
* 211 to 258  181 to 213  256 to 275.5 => 1.78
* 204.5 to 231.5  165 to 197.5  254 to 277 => -0.48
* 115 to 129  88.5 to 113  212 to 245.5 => -1.51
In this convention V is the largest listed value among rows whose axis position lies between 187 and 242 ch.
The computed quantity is 79.87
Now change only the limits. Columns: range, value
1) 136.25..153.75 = 67.04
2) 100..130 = 74.59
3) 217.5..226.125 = 71.01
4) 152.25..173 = 58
